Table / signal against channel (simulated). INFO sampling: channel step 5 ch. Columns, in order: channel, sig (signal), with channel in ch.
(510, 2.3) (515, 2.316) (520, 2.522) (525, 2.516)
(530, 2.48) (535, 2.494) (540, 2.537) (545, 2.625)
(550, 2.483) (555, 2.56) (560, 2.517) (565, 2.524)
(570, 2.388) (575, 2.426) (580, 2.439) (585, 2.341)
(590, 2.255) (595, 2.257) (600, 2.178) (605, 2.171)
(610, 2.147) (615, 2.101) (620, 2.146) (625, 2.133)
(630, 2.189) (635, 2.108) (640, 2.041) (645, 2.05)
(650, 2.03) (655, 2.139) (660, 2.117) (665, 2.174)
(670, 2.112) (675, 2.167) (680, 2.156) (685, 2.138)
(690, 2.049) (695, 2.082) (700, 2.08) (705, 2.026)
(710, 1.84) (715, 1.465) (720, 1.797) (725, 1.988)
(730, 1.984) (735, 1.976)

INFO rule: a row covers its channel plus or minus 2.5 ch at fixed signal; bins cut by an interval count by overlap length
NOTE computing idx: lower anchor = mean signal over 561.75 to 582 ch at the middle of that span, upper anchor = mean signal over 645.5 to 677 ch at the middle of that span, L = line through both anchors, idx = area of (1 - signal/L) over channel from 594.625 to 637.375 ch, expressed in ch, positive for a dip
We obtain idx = 2.4 ch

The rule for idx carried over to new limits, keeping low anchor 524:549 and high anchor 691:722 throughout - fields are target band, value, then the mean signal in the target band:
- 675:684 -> -0.7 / 2.16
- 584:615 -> 1.1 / 2.21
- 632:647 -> 0.5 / 2.07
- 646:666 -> -0.2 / 2.11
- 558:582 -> -0.6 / 2.46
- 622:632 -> 0.1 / 2.16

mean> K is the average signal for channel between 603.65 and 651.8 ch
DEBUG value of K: 2.11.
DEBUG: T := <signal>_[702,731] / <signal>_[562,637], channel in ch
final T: 0.8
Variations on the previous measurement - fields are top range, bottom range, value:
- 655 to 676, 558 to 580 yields 0.87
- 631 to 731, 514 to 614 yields 0.84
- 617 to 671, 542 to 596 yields 0.86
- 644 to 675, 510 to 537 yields 0.86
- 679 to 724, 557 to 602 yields 0.82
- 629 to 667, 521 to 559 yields 0.83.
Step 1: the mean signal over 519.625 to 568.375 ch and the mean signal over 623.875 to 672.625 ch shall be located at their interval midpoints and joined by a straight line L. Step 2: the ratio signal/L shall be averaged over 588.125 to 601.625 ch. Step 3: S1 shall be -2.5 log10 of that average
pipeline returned 0.04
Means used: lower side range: 2.52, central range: 2.23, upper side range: 2.11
